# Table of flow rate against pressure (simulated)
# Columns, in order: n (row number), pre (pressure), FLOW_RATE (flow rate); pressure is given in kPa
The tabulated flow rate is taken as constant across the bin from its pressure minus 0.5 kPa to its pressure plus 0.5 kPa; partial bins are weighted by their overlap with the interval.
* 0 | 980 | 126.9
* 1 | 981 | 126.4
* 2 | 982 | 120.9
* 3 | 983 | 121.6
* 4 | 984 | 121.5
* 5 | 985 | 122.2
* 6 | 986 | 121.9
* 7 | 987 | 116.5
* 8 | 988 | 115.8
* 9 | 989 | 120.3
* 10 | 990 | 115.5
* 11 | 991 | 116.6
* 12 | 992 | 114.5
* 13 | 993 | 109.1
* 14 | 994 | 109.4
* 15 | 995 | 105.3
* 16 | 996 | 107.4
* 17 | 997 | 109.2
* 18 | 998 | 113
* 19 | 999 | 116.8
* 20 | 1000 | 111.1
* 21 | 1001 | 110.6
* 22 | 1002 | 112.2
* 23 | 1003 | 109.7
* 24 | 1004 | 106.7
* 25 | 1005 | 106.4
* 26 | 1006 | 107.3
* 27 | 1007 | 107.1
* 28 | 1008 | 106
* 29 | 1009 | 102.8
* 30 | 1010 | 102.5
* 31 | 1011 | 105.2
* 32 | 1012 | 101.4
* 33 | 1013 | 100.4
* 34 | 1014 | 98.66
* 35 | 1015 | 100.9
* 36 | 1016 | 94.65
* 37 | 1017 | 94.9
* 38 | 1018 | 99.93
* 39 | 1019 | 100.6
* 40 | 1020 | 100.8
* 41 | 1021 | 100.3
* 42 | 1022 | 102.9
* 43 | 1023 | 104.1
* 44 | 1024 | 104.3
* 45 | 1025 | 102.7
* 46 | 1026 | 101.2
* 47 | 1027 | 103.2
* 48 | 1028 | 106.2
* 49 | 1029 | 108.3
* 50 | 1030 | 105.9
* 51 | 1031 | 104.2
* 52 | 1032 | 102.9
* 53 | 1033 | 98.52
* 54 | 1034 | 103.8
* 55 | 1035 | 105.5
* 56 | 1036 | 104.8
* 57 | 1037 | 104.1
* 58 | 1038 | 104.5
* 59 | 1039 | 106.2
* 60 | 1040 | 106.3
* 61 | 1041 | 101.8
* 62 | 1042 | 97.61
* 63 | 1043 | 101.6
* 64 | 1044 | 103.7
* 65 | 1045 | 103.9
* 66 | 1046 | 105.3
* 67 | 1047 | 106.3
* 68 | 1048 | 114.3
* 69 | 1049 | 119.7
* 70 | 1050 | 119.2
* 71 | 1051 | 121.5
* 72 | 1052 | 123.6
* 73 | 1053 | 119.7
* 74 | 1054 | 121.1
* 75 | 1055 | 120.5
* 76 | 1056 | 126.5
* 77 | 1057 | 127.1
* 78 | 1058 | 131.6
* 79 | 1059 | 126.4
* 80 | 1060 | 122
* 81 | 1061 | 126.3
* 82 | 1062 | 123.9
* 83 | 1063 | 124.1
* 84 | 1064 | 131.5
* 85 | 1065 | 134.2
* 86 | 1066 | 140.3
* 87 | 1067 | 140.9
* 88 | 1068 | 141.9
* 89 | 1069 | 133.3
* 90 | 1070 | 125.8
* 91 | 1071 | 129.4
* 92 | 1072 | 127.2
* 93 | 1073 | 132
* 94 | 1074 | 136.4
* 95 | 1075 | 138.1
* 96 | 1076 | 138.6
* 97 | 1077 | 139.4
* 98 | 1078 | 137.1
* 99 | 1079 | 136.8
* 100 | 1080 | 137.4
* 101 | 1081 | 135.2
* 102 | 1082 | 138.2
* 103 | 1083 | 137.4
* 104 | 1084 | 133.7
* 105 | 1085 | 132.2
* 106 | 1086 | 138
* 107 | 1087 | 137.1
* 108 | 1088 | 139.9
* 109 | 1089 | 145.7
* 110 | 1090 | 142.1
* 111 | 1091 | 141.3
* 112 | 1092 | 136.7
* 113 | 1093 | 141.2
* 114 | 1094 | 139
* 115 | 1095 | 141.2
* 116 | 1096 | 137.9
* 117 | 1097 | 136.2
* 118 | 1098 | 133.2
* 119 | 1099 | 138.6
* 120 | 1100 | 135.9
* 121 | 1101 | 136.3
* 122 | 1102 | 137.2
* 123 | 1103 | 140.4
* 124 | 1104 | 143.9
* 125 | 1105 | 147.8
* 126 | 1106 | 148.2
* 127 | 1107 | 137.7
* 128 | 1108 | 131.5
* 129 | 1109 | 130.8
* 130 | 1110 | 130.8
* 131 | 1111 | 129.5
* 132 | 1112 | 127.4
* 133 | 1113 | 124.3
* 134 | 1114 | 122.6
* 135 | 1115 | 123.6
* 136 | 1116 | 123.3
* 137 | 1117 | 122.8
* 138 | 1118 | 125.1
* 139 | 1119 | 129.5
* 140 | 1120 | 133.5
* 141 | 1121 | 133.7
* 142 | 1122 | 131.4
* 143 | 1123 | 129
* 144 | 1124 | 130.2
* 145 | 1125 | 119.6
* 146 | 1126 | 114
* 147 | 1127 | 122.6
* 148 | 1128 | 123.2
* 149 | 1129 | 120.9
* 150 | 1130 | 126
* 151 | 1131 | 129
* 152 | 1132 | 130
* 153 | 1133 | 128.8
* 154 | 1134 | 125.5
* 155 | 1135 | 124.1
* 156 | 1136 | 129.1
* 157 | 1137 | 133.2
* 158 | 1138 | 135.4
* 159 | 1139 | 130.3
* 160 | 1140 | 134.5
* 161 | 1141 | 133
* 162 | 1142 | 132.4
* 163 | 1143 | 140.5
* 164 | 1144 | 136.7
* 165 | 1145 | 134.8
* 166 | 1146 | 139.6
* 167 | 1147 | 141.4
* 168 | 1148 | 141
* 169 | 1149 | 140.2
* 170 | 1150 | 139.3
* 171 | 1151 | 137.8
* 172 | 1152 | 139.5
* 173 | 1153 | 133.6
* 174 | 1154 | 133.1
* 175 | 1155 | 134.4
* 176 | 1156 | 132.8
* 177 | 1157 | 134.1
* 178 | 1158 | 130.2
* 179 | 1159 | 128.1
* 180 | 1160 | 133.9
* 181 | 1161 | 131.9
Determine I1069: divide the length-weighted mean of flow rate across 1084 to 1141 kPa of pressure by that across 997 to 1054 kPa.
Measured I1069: 1.25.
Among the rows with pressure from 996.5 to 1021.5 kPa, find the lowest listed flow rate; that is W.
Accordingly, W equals 94.65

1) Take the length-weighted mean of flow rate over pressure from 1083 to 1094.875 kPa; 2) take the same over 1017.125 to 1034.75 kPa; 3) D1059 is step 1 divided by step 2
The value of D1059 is 1.35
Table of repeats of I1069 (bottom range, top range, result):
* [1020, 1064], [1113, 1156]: 1.18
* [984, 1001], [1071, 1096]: 1.20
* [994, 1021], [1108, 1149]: 1.23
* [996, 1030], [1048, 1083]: 1.24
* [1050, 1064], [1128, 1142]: 1.04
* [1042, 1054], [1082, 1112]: 1.23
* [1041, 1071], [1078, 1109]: 1.14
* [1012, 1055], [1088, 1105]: 1.32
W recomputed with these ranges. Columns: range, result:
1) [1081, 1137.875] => 114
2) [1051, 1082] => 119.7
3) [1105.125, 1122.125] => 122.6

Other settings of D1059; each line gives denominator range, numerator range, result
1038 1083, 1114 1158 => 1.05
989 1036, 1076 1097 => 1.31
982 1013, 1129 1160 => 1.20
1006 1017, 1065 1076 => 1.32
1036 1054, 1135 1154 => 1.24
